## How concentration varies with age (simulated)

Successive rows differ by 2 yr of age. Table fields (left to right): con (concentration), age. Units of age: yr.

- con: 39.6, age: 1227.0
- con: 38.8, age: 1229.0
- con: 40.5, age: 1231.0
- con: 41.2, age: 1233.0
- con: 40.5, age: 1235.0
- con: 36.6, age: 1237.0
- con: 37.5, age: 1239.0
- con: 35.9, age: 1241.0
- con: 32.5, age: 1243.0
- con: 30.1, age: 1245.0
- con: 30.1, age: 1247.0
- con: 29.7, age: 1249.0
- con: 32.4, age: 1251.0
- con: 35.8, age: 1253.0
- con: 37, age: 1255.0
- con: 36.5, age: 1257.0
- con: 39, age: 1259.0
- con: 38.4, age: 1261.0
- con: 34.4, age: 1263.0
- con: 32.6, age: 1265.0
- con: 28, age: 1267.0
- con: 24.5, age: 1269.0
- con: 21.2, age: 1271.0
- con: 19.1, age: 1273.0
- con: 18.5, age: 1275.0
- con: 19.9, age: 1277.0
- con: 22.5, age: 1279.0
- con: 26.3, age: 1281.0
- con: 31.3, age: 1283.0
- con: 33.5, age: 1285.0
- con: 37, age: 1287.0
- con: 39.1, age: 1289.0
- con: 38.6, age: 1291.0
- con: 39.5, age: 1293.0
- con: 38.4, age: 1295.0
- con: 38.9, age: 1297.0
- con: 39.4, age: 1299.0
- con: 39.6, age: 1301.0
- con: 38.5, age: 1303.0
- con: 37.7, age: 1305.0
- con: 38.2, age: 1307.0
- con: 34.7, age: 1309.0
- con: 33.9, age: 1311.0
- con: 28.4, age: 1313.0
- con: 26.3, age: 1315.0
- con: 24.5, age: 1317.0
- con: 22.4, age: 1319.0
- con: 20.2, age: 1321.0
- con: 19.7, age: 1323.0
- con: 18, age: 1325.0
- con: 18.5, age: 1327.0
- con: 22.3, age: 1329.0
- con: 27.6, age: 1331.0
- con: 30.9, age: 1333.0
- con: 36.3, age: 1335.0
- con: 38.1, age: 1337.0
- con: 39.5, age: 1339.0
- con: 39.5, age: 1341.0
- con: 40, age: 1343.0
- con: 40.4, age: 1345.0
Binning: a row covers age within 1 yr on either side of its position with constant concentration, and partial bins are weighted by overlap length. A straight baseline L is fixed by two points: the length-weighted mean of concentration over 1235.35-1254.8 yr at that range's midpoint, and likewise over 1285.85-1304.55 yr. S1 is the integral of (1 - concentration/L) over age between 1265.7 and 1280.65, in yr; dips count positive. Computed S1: 5.79 yr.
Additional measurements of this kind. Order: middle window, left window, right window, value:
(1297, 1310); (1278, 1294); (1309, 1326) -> -4.27 yr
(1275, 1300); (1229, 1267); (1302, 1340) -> -0.87 yr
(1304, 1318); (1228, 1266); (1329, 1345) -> 1.40 yr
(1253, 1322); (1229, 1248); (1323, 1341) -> 1.30 yr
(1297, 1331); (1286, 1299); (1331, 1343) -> 7.68 yr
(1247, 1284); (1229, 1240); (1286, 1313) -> 8.83 yr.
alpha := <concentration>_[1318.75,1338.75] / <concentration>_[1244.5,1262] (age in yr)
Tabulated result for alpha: 0.8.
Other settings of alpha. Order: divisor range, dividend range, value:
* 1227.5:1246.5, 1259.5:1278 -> 0.72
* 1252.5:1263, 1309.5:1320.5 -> 0.73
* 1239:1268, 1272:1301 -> 0.94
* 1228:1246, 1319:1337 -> 0.67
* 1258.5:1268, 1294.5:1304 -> 1.14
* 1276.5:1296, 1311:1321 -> 0.78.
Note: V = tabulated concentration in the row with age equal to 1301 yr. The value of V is 39.6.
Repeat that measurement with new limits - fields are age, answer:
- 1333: 30.9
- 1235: 40.5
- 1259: 39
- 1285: 33.5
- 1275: 18.5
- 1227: 39.6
